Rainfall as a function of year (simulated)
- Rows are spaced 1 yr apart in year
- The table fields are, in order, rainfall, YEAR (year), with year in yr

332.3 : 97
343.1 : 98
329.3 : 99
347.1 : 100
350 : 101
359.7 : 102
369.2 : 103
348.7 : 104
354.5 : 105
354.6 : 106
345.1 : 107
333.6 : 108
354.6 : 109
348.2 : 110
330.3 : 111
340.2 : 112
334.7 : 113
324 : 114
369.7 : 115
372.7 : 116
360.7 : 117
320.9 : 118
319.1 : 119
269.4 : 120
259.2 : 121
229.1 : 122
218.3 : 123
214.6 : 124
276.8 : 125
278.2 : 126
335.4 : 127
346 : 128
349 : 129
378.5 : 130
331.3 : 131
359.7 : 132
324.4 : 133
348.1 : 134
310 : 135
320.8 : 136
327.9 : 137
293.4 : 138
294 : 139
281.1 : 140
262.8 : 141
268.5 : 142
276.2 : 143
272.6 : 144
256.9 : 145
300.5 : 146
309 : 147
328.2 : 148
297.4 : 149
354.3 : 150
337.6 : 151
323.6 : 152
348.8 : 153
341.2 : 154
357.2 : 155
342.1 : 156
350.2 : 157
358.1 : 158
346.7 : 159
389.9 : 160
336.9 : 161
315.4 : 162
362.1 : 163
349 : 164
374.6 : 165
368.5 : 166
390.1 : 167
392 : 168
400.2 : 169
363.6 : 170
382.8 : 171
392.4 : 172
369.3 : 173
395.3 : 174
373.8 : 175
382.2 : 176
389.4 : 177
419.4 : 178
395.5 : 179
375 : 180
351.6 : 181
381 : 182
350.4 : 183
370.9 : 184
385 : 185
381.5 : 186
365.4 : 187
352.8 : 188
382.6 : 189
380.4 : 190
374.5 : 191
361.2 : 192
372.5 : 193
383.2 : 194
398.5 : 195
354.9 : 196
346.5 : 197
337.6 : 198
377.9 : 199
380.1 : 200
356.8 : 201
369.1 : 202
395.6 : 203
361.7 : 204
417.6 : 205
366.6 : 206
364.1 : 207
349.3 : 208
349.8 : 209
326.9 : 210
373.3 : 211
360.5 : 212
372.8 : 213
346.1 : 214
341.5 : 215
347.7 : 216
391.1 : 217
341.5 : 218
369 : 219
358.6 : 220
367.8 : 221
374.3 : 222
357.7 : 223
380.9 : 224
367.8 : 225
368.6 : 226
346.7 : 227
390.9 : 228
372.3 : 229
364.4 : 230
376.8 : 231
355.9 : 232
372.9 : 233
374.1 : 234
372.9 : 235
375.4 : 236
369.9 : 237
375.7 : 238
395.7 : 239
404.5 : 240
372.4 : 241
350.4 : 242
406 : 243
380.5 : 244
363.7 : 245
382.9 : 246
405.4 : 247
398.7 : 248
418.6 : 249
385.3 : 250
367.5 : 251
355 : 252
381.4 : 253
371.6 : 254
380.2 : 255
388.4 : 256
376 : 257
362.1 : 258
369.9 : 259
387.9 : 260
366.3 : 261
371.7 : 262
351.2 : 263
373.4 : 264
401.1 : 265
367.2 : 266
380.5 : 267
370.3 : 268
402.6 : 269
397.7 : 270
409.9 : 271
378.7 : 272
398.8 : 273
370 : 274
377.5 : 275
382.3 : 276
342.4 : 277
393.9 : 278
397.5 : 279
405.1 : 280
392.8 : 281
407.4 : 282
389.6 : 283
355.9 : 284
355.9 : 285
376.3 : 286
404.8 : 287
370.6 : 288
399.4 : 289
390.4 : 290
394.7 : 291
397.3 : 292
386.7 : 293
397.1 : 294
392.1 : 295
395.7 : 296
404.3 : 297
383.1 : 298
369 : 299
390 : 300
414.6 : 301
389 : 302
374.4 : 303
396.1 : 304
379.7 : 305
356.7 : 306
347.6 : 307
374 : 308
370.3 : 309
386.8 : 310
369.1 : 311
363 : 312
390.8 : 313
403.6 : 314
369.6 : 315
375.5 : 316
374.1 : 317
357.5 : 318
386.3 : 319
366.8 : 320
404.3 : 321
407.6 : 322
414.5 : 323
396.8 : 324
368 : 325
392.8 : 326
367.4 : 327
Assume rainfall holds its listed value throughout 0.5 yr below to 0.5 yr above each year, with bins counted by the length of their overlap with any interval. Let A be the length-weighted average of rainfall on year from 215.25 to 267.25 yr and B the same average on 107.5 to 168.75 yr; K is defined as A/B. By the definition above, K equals 1.16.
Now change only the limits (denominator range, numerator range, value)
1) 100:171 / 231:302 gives 1.16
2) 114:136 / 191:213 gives 1.17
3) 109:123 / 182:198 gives 1.16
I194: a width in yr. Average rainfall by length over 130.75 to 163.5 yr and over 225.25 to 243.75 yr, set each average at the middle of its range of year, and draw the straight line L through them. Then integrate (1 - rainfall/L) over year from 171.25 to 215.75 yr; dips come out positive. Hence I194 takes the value -2.74 yr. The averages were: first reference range 322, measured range 371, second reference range 375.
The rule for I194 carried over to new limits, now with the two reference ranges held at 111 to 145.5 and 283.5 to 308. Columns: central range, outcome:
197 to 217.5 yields -1.2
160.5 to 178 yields -2.6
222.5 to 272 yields -2.2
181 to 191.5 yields -1.2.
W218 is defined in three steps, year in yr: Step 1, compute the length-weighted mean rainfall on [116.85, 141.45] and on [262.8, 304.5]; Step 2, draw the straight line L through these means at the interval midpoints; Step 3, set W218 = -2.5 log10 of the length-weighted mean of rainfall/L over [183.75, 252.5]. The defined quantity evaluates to -0.06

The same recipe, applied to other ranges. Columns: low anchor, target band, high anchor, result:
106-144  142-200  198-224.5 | -0.05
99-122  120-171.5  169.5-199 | 0.10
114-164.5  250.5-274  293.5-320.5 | -0.04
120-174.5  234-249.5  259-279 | -0.05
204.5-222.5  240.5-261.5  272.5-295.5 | -0.01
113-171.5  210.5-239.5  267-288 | -0.02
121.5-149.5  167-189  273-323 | -0.18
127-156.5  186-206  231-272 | -0.07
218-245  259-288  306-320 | -0.03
